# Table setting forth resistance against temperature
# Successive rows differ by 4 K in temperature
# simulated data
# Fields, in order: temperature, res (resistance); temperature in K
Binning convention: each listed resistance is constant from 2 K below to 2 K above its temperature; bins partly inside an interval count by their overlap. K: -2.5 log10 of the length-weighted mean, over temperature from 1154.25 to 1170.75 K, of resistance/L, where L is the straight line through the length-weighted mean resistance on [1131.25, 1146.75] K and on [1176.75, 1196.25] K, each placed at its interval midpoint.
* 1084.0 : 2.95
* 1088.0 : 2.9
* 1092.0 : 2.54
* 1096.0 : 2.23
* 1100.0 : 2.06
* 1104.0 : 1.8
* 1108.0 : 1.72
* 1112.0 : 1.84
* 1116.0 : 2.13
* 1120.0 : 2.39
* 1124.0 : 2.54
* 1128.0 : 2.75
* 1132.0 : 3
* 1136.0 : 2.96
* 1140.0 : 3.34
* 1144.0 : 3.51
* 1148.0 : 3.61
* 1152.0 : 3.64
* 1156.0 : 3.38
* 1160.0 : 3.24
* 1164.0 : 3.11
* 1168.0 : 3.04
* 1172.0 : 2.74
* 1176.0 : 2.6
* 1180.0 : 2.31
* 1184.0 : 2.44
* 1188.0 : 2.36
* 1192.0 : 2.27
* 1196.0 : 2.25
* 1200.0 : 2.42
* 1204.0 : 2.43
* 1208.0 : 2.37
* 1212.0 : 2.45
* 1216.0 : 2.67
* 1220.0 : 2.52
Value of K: -0.135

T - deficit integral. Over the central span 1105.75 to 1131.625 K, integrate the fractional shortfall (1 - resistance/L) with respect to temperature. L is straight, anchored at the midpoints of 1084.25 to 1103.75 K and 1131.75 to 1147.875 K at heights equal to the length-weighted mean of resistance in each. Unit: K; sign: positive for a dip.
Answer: 5.6 K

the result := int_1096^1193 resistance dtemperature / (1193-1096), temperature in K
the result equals 2.69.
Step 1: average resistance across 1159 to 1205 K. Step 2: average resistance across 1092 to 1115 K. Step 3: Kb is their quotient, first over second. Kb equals 1.3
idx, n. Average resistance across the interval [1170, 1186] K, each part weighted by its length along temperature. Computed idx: 2.52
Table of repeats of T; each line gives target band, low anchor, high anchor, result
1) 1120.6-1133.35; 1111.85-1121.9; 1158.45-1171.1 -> -1.9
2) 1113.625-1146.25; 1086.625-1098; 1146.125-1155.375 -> 4.1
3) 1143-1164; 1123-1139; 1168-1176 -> -4.6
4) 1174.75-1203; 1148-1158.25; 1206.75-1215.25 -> 4.8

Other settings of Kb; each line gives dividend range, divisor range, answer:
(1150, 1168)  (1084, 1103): 1.35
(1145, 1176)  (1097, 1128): 1.52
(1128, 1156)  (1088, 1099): 1.35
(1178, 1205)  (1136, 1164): 0.69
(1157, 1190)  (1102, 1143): 1.11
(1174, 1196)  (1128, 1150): 0.74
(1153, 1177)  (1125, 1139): 1.05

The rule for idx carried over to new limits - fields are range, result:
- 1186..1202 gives 2.33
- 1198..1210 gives 2.41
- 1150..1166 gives 3.34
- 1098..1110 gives 1.86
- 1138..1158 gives 3.5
